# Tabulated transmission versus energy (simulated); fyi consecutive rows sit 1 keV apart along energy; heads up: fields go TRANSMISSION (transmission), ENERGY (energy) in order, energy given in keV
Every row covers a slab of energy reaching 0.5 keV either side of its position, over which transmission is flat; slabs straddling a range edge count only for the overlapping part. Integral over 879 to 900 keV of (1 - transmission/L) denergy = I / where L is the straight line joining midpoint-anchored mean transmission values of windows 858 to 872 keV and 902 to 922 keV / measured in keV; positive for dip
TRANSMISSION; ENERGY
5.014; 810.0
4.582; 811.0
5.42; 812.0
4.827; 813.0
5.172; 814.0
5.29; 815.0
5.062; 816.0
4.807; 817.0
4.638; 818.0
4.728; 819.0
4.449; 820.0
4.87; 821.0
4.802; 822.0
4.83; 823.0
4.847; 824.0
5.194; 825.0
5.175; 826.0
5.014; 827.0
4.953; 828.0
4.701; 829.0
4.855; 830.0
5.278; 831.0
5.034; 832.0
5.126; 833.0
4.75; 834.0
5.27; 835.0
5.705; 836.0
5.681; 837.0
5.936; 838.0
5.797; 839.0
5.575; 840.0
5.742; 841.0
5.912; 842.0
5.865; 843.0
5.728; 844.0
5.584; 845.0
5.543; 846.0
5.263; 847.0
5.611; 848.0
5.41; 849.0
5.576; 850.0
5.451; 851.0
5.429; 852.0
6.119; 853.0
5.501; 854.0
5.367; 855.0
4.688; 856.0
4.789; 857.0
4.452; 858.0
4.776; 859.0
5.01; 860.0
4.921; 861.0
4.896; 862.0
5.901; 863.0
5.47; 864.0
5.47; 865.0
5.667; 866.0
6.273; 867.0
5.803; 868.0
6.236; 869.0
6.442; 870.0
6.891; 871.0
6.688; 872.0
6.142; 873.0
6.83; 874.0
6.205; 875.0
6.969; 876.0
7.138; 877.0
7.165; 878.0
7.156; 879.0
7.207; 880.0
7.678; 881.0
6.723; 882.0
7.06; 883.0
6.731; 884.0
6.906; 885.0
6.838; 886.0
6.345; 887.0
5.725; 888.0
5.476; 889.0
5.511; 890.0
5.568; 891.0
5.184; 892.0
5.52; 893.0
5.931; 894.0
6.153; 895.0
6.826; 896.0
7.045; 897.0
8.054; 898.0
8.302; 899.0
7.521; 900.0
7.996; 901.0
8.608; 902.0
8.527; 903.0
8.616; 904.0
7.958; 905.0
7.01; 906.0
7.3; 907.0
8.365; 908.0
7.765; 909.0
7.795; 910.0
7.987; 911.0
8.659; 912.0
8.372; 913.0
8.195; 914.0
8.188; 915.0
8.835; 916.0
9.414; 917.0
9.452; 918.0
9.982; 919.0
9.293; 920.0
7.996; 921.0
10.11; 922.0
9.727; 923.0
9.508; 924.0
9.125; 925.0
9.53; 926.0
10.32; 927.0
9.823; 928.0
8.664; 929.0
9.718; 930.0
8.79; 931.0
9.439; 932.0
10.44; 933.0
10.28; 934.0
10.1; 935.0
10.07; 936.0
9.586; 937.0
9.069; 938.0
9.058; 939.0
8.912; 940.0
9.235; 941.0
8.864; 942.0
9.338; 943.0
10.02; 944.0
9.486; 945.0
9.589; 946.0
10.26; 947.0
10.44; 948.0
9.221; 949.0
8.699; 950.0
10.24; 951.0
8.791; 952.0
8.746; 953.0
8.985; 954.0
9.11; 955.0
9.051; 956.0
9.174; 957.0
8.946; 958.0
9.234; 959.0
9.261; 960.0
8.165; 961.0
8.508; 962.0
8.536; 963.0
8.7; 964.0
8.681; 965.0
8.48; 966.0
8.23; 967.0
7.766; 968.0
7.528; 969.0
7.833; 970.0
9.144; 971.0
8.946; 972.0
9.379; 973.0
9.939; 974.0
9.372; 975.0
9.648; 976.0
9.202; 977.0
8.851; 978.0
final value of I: 1.5 keV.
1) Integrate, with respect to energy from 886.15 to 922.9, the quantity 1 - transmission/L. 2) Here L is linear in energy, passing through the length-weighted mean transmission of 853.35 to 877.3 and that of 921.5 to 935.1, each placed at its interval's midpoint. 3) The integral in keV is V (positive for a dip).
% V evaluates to 2.6 keV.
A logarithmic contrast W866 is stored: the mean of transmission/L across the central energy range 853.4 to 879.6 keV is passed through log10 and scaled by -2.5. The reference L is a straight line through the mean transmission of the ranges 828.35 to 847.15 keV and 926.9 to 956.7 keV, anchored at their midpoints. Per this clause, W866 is 0.12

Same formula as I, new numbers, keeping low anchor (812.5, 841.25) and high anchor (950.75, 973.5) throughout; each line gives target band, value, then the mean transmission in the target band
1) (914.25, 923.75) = -2.0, 9.2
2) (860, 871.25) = 0.7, 5.76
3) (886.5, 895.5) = 1.5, 5.71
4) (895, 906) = -1.1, 7.82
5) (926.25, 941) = -3.0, 9.58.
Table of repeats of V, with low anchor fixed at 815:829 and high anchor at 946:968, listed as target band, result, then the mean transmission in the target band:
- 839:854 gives 0.0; 5.63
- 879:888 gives -0.2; 6.88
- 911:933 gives -3.5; 9.2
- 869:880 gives -0.5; 6.76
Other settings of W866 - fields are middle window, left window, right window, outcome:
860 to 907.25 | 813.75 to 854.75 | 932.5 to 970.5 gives 0.04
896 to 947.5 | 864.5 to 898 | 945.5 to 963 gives -0.12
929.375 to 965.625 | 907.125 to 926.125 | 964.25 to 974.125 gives -0.08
